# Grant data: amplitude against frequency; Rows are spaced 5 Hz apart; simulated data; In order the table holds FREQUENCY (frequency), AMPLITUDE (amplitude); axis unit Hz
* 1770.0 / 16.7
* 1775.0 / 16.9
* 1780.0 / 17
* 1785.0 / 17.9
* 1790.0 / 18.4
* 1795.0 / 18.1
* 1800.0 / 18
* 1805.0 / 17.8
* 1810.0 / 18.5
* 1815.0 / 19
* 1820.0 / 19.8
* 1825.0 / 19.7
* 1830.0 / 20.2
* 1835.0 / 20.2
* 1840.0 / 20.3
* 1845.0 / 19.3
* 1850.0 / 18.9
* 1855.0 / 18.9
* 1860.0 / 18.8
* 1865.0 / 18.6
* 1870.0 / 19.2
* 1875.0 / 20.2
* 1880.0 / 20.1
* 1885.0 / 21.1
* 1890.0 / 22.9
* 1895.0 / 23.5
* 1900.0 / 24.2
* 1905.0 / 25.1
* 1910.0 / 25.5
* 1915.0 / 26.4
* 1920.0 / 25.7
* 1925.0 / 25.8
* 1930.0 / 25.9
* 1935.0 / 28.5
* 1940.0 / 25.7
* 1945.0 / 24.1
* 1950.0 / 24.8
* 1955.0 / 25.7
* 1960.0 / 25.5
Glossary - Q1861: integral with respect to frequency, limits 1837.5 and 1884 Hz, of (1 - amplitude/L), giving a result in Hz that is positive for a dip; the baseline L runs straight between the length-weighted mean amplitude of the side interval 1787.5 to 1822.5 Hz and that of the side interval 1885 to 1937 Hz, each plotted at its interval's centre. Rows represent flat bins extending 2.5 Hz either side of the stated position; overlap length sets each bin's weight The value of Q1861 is 5.4 Hz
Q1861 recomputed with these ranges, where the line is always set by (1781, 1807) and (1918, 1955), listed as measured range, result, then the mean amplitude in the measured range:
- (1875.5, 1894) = 1.2 Hz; 21.4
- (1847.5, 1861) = 1.5 Hz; 18.9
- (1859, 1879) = 2.5 Hz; 19.3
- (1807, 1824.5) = 0.0 Hz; 19.1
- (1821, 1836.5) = -0.1 Hz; 20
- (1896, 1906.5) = -0.3 Hz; 24.4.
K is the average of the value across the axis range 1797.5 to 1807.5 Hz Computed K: 17.9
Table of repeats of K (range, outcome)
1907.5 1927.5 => 25.9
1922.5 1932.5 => 25.9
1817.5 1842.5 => 20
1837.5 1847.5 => 19.8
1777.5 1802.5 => 17.9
